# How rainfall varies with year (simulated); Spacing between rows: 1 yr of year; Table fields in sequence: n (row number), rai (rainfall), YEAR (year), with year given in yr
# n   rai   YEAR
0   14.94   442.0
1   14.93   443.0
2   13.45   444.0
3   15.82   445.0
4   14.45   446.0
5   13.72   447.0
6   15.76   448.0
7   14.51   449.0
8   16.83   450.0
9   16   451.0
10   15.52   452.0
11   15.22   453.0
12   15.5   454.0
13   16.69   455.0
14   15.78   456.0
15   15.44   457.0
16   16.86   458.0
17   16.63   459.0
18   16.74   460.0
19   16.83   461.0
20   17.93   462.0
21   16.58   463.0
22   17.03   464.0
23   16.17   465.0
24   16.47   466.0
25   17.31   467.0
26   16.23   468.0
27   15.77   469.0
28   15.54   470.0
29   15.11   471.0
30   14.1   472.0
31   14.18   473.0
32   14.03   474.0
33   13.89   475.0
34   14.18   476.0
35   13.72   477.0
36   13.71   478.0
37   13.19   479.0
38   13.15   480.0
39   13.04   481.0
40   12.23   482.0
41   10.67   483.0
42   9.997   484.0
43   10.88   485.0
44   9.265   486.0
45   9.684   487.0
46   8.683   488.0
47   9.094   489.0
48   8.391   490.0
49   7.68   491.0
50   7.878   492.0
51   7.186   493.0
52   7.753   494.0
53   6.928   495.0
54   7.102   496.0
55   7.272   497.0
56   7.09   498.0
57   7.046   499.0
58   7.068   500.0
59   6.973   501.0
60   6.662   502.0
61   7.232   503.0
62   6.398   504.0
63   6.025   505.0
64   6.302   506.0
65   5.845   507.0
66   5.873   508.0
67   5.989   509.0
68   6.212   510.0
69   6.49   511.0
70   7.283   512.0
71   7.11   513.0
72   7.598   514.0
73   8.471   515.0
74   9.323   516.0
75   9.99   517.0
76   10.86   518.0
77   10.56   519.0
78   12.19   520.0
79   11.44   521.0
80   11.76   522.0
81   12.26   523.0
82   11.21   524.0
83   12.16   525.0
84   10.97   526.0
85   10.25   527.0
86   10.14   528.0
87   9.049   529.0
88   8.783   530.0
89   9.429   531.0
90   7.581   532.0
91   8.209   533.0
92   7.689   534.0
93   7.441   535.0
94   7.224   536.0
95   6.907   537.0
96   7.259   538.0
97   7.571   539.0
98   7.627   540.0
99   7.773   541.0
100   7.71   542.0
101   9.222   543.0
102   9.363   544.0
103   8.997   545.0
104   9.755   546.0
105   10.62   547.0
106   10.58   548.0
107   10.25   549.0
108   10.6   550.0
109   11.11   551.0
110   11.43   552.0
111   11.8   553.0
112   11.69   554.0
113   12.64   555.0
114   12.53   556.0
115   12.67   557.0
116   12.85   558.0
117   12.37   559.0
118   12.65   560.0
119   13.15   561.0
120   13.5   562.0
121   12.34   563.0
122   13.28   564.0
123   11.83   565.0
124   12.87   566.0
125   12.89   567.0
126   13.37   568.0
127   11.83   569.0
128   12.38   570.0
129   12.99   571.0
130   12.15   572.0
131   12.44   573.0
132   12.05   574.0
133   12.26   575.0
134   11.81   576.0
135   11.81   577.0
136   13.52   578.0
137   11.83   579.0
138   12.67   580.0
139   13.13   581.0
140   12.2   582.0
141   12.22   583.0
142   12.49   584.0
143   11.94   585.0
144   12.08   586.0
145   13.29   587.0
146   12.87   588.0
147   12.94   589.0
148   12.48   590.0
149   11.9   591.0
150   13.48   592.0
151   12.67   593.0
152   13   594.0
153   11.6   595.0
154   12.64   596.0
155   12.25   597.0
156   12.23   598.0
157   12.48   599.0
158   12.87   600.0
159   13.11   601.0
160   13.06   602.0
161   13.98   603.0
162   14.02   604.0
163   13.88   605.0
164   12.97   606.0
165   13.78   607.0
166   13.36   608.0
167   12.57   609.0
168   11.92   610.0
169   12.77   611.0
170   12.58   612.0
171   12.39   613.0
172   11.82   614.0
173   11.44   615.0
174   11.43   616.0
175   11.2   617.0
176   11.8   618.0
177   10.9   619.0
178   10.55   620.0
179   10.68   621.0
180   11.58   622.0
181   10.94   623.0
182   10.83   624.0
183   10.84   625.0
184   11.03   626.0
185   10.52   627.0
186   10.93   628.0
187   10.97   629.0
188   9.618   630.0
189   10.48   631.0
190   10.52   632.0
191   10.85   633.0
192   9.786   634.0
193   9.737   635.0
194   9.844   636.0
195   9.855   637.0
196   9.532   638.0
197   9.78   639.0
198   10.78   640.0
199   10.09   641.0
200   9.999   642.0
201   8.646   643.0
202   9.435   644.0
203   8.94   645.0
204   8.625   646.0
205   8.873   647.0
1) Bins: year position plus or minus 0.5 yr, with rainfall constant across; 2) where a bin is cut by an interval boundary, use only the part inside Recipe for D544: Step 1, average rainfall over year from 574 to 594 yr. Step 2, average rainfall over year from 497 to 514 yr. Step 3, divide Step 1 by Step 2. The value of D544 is 1.88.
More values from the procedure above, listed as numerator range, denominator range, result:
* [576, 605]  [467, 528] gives 1.27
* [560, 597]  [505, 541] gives 1.45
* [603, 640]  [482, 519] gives 1.44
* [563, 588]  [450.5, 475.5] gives 0.78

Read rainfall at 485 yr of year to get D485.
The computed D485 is 10.88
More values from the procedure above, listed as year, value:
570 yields 12.38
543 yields 9.222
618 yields 11.8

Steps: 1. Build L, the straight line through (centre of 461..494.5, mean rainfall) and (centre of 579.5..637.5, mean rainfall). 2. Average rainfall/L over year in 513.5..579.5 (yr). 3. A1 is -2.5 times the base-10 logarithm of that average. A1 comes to 0.15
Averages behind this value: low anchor 12.8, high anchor 11.9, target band 10.7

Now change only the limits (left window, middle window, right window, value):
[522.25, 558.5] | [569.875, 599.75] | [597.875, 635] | -0.140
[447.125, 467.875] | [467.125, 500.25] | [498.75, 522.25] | 0.121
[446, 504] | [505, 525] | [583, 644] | 0.368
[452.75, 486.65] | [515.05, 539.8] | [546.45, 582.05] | 0.352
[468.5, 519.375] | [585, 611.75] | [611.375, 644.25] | -0.226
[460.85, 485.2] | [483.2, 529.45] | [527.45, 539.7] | 0.241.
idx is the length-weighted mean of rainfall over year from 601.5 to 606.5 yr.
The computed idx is 13.6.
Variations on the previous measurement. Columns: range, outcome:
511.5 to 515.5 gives 7.62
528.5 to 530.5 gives 8.92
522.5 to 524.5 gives 11.7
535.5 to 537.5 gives 7.07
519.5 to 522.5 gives 11.8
